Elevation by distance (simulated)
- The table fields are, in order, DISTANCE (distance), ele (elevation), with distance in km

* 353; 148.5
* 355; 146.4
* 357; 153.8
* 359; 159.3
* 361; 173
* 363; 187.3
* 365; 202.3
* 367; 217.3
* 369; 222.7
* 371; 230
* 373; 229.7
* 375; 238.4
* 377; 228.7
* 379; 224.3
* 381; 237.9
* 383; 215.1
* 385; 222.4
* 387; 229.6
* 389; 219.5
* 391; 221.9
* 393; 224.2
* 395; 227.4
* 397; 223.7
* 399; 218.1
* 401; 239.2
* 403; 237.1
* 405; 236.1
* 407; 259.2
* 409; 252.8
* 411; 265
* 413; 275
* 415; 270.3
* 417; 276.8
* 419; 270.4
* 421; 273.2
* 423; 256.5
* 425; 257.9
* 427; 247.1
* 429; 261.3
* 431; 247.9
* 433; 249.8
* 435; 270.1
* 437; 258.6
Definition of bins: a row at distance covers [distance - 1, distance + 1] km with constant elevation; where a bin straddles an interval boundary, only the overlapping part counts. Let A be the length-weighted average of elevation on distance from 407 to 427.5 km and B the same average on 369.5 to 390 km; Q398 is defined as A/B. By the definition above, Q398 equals 1.2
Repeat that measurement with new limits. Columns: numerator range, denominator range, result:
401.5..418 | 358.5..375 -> 1.25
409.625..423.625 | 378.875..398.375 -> 1.20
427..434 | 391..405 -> 1.10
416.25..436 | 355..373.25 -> 1.35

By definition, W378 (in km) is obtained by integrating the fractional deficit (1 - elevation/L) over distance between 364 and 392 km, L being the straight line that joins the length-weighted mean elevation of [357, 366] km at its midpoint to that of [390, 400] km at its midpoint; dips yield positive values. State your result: -3.48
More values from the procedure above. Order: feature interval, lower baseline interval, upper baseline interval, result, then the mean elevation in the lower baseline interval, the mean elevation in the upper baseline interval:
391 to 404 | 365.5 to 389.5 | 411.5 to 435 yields 0.8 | 226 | 263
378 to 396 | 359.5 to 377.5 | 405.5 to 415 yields 0.7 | 212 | 262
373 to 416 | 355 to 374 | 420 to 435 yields -2.3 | 195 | 257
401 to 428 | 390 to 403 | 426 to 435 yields -2.0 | 227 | 254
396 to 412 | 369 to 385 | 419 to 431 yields 0.3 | 228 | 259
